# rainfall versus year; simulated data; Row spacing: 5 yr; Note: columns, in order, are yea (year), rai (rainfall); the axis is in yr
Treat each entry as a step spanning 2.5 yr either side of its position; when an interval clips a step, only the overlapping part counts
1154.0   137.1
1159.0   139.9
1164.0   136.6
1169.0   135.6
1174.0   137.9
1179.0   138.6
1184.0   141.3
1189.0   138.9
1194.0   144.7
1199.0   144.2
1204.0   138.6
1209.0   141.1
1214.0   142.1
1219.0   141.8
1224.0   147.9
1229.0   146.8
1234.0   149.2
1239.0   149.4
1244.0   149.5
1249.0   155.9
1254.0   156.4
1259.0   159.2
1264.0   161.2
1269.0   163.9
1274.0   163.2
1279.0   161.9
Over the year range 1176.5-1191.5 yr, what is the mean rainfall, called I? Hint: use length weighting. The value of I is 140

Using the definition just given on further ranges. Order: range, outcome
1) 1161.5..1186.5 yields 138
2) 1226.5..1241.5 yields 148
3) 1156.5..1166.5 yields 138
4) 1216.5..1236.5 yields 146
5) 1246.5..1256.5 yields 156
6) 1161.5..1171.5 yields 136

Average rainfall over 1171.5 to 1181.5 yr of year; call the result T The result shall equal 138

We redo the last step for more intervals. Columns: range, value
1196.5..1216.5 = 142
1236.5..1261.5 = 154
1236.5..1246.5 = 149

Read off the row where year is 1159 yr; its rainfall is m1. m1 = 139.9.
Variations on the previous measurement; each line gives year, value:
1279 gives 161.9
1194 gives 144.7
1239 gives 149.4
